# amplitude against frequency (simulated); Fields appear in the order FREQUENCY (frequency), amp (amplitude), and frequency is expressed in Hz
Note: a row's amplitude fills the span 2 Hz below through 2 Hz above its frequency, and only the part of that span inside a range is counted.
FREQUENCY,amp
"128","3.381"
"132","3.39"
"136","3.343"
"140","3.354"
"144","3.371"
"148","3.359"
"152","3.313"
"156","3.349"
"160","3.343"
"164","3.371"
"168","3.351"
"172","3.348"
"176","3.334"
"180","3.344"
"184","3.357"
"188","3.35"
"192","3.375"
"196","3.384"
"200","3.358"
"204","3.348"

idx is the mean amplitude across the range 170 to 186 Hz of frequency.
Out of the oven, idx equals 3.35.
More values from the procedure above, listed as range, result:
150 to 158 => 3.33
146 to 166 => 3.35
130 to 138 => 3.37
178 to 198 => 3.36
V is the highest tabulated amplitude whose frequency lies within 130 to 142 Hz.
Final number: 3.39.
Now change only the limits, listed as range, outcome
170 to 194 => 3.375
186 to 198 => 3.384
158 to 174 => 3.371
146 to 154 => 3.359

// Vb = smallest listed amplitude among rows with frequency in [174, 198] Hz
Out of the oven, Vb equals 3.334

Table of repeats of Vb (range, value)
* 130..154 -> 3.313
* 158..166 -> 3.343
